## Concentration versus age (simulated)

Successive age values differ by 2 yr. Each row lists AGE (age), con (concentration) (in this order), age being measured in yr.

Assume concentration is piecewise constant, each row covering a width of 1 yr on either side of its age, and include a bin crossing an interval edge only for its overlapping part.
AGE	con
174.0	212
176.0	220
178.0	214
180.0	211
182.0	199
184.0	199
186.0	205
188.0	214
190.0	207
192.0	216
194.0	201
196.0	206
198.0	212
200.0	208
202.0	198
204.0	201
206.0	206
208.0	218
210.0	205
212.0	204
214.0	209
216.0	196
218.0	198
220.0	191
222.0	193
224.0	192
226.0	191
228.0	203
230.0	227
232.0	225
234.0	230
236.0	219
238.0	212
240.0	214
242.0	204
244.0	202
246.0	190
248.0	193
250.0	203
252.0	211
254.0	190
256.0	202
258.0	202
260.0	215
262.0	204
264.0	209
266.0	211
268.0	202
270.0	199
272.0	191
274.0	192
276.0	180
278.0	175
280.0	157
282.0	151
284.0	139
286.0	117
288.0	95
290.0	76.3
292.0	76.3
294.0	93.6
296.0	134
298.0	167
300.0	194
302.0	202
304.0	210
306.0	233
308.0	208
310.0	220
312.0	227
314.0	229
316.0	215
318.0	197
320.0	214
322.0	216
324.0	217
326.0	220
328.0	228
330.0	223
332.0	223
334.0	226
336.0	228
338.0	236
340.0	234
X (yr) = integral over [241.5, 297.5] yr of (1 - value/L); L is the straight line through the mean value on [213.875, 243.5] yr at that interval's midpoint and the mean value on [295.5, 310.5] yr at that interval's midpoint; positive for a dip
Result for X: 8.4 yr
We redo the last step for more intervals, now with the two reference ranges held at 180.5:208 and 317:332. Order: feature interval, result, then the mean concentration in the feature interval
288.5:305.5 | 5.50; 145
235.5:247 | 0.20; 206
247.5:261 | 0.54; 203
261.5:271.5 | 0.36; 204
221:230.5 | 0.40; 200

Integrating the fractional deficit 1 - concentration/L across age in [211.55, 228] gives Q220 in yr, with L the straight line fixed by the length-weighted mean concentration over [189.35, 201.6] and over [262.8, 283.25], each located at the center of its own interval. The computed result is 0.3 yr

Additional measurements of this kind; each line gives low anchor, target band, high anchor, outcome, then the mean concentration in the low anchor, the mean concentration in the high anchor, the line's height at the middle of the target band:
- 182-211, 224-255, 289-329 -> -1.1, 207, 189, 200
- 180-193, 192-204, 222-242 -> 0.1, 207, 211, 208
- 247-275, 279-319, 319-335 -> 8.7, 202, 221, 213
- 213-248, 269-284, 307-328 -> 2.6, 205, 217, 211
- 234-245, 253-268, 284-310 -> -1.1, 212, 153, 190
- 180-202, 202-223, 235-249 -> 0.4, 206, 205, 206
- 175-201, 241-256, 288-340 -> 0.2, 209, 195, 202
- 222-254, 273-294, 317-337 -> 7.8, 207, 219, 213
